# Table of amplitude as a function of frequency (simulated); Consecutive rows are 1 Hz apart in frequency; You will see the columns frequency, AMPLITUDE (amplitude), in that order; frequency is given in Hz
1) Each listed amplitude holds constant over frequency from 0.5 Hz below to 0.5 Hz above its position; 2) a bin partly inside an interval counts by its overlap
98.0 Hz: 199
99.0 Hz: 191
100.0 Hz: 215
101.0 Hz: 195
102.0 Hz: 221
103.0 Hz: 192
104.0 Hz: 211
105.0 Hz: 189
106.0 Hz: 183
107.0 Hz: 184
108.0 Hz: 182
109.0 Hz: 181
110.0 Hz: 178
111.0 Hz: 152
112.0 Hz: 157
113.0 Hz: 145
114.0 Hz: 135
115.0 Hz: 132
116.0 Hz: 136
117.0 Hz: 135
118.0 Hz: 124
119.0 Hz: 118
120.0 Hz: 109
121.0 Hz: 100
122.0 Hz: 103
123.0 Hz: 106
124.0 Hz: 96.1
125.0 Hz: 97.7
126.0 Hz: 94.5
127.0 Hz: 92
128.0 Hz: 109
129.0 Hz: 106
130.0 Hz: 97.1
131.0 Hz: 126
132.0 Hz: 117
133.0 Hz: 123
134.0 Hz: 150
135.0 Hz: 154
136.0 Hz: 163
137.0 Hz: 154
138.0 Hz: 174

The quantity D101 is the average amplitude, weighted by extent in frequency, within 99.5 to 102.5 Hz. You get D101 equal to 210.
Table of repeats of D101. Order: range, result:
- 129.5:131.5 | 112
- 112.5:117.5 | 137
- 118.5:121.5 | 109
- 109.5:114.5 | 153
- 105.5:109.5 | 182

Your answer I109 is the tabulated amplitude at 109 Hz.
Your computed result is 181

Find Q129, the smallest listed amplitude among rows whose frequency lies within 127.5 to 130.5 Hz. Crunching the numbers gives 97.1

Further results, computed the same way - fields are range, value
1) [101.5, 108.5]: 182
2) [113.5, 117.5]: 132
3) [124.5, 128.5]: 92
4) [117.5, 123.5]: 100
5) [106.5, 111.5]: 152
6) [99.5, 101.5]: 195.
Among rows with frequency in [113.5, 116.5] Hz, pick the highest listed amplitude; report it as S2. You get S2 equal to 136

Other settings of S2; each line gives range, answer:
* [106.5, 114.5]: 184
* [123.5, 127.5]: 97.7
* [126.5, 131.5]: 126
